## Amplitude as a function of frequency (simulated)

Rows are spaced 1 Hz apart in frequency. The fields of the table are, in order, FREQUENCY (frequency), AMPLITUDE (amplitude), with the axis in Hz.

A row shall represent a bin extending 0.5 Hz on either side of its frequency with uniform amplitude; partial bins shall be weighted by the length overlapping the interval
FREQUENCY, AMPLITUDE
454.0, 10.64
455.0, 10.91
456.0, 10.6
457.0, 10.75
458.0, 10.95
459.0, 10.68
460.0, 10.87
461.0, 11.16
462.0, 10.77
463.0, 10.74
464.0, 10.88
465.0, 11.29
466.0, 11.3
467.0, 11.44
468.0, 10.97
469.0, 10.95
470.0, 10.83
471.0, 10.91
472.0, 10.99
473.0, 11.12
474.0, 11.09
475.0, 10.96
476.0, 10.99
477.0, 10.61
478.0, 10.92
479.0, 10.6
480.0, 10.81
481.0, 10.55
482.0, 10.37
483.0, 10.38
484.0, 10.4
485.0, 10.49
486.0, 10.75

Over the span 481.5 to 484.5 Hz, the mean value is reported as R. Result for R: 10.4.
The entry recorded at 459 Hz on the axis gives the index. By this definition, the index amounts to 10.68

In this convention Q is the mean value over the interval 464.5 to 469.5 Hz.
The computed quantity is 11.2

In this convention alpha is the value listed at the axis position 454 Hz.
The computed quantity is 10.64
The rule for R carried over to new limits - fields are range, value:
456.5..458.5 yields 10.8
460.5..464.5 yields 10.9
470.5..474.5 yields 11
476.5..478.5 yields 10.8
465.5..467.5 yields 11.4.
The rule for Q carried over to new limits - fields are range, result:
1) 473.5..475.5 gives 11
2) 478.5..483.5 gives 10.5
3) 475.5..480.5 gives 10.8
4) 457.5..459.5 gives 10.8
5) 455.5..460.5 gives 10.8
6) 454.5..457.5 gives 10.8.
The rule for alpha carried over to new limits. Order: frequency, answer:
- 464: 10.88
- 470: 10.83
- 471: 10.91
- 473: 11.12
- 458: 10.95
